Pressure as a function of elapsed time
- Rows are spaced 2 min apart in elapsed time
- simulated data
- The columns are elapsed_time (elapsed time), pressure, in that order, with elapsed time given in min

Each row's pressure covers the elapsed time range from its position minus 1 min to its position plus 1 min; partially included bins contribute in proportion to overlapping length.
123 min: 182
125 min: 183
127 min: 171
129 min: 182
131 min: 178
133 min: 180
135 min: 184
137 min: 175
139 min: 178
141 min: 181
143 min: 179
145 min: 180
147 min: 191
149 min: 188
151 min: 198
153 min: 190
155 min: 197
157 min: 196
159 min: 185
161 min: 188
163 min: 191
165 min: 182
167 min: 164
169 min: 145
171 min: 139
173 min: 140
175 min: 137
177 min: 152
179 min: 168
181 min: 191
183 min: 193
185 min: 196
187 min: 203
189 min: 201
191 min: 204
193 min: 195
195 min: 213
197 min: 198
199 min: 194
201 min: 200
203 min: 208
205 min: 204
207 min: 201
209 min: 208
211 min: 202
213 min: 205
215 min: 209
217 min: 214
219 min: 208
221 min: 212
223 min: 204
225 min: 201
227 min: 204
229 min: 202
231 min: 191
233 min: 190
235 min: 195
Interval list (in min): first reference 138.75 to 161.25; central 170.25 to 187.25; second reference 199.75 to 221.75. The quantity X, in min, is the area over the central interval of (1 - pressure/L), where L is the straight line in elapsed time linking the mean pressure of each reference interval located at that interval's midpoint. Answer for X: 2.5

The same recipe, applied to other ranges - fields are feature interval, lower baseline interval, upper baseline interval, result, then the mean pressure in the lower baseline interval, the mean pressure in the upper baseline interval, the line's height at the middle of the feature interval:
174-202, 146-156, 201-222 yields 1.7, 193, 207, 201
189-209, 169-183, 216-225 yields -2.1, 157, 209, 183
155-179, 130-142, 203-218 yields 3.0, 179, 206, 191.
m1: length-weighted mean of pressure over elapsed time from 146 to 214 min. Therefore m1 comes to 187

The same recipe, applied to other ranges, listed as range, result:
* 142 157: 189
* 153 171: 179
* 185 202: 201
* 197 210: 202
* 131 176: 177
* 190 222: 205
